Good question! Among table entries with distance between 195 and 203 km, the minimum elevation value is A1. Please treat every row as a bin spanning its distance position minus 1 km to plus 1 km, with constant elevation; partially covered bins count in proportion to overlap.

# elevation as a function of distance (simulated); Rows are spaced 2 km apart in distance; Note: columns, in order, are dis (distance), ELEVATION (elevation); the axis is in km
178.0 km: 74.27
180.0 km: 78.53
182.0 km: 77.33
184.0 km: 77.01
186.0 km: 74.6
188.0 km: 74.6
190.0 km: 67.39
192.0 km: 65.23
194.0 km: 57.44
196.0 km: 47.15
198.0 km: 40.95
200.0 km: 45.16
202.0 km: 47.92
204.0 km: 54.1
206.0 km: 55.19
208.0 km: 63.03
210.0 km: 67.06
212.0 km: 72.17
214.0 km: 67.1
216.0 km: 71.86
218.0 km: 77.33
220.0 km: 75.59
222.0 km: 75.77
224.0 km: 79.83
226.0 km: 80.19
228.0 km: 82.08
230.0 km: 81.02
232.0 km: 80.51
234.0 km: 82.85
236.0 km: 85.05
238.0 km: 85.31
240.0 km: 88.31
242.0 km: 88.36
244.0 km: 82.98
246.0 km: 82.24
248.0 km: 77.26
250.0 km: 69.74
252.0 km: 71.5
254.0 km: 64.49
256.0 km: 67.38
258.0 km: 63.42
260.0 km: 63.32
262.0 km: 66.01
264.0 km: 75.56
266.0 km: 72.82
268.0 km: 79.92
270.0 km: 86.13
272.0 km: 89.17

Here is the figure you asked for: 40.95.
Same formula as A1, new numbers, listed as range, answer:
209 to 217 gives 67.06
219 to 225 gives 75.59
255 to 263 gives 63.32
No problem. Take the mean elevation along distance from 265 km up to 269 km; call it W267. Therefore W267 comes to 76.4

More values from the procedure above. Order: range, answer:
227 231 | 81.5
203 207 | 54.6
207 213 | 67.4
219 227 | 77.8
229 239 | 82.9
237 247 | 85.4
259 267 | 69.4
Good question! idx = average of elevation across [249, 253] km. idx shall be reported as 70.6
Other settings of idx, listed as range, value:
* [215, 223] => 75.1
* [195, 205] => 47.1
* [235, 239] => 85.2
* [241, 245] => 85.7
